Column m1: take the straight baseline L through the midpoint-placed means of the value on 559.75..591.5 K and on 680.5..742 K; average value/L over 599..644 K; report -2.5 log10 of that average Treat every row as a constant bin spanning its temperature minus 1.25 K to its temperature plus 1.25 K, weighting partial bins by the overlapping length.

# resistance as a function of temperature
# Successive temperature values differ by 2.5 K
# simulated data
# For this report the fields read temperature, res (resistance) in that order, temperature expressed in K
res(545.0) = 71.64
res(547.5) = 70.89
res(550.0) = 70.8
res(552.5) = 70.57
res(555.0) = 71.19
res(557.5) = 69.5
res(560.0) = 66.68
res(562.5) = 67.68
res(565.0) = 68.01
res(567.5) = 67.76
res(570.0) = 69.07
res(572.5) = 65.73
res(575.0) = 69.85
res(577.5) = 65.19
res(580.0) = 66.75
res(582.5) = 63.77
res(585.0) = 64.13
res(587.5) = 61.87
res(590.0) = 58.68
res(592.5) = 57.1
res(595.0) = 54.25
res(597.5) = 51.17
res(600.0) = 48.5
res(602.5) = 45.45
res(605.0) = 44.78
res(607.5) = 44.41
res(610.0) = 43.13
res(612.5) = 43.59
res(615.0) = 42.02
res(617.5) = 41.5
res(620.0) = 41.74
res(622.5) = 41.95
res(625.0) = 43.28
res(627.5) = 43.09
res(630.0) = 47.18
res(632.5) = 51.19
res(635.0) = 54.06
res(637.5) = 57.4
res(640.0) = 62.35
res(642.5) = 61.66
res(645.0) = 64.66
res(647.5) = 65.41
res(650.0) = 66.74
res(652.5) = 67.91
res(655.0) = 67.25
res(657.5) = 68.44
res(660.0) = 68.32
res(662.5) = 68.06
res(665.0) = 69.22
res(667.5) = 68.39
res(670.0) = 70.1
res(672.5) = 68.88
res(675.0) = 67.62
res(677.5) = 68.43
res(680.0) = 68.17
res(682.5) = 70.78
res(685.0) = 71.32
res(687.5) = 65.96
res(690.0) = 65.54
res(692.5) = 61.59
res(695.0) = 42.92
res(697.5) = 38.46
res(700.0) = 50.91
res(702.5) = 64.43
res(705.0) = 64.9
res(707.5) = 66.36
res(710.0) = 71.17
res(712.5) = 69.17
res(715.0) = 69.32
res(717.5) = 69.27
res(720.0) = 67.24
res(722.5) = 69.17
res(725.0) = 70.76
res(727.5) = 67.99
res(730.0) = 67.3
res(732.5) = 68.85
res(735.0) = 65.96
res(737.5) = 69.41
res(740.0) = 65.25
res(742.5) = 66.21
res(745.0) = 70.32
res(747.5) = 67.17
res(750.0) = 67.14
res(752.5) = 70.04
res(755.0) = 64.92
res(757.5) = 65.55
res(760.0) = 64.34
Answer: 0.342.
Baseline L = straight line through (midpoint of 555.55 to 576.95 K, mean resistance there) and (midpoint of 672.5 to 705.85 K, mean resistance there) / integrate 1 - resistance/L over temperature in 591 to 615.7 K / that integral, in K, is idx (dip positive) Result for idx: 6.9 K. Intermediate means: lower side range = 68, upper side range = 61.9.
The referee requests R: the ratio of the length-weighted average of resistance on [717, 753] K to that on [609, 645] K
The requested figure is 1.40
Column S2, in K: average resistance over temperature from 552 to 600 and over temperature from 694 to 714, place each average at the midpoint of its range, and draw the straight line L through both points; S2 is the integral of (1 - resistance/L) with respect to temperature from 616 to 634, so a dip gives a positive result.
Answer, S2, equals 5.1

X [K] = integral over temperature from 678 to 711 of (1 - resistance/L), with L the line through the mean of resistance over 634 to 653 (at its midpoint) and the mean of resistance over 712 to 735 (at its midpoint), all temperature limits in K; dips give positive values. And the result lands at 2.3 K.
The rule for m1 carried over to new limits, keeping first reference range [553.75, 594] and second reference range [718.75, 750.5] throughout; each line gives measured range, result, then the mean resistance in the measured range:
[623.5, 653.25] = 0.174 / 56.8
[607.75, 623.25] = 0.484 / 42.5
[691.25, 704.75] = 0.269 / 52.6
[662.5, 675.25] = -0.029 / 68.9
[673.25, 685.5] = -0.031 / 69.1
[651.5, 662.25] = -0.018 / 68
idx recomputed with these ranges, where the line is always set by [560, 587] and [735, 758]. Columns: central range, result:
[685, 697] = 1.4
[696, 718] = 1.6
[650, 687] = -0.9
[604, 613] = 3.1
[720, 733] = -0.3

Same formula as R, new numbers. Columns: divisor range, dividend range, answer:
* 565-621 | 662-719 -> 1.17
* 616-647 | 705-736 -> 1.34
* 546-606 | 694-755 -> 1.03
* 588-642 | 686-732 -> 1.30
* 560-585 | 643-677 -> 1.01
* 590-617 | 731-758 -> 1.41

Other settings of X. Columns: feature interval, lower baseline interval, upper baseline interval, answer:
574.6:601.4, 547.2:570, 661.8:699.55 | 3.24 K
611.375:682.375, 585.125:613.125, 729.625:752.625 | -2.73 K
